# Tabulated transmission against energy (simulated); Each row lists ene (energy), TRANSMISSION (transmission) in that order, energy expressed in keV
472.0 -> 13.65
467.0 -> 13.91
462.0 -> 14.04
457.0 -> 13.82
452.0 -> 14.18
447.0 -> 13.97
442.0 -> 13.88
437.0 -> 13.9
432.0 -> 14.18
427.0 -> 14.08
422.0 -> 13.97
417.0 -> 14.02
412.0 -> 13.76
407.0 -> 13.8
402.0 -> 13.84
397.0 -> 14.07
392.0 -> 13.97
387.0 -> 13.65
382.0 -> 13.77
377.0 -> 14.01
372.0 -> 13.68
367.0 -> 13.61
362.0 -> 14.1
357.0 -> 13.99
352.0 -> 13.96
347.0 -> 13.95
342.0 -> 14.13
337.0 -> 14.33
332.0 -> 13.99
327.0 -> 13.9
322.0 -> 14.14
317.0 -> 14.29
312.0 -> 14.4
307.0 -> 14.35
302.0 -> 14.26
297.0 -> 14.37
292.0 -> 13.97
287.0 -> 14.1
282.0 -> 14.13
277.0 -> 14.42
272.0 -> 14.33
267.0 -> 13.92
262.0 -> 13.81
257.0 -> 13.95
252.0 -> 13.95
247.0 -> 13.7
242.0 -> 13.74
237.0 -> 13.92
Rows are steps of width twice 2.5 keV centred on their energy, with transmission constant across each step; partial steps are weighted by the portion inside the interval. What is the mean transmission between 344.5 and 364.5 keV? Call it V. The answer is 14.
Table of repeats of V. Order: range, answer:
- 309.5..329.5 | 14.2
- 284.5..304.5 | 14.2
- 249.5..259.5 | 13.9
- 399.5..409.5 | 13.8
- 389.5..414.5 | 13.9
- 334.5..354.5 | 14.1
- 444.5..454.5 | 14.1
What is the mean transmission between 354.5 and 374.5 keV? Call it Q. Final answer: 13.8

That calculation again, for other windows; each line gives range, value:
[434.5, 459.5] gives 13.9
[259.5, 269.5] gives 13.9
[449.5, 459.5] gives 14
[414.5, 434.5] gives 14.1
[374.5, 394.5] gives 13.8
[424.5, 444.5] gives 14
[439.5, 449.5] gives 13.9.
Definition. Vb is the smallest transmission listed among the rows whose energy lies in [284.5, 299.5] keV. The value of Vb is 13.97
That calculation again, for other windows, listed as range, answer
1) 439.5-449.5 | 13.88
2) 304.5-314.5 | 14.35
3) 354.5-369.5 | 13.61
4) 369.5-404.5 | 13.65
